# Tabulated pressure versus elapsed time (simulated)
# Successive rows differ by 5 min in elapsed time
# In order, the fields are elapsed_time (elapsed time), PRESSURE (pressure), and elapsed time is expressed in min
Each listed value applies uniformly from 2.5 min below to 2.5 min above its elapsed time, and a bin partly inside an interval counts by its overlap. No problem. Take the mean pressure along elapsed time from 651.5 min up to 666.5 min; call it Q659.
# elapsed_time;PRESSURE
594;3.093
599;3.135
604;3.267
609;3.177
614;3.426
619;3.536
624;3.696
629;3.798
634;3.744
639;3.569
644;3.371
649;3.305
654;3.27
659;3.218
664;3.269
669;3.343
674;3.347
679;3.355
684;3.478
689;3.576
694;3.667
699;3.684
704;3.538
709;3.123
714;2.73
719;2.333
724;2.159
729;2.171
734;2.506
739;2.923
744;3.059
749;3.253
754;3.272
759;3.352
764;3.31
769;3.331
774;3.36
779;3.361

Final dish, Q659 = 3.25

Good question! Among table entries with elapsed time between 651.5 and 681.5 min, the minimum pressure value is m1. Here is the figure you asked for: 3.218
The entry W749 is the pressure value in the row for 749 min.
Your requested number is 3.253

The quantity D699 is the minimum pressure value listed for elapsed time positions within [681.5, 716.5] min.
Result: 2.73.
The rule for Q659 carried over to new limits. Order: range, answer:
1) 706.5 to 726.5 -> 2.59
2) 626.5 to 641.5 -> 3.7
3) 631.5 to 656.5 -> 3.45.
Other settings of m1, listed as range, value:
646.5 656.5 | 3.27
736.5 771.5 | 2.923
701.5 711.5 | 3.123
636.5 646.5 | 3.371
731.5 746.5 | 2.506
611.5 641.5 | 3.426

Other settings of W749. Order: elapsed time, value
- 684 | 3.478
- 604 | 3.267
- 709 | 3.123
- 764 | 3.31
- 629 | 3.798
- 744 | 3.059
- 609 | 3.177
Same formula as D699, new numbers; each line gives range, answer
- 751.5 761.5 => 3.272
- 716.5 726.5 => 2.159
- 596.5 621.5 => 3.135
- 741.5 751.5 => 3.059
